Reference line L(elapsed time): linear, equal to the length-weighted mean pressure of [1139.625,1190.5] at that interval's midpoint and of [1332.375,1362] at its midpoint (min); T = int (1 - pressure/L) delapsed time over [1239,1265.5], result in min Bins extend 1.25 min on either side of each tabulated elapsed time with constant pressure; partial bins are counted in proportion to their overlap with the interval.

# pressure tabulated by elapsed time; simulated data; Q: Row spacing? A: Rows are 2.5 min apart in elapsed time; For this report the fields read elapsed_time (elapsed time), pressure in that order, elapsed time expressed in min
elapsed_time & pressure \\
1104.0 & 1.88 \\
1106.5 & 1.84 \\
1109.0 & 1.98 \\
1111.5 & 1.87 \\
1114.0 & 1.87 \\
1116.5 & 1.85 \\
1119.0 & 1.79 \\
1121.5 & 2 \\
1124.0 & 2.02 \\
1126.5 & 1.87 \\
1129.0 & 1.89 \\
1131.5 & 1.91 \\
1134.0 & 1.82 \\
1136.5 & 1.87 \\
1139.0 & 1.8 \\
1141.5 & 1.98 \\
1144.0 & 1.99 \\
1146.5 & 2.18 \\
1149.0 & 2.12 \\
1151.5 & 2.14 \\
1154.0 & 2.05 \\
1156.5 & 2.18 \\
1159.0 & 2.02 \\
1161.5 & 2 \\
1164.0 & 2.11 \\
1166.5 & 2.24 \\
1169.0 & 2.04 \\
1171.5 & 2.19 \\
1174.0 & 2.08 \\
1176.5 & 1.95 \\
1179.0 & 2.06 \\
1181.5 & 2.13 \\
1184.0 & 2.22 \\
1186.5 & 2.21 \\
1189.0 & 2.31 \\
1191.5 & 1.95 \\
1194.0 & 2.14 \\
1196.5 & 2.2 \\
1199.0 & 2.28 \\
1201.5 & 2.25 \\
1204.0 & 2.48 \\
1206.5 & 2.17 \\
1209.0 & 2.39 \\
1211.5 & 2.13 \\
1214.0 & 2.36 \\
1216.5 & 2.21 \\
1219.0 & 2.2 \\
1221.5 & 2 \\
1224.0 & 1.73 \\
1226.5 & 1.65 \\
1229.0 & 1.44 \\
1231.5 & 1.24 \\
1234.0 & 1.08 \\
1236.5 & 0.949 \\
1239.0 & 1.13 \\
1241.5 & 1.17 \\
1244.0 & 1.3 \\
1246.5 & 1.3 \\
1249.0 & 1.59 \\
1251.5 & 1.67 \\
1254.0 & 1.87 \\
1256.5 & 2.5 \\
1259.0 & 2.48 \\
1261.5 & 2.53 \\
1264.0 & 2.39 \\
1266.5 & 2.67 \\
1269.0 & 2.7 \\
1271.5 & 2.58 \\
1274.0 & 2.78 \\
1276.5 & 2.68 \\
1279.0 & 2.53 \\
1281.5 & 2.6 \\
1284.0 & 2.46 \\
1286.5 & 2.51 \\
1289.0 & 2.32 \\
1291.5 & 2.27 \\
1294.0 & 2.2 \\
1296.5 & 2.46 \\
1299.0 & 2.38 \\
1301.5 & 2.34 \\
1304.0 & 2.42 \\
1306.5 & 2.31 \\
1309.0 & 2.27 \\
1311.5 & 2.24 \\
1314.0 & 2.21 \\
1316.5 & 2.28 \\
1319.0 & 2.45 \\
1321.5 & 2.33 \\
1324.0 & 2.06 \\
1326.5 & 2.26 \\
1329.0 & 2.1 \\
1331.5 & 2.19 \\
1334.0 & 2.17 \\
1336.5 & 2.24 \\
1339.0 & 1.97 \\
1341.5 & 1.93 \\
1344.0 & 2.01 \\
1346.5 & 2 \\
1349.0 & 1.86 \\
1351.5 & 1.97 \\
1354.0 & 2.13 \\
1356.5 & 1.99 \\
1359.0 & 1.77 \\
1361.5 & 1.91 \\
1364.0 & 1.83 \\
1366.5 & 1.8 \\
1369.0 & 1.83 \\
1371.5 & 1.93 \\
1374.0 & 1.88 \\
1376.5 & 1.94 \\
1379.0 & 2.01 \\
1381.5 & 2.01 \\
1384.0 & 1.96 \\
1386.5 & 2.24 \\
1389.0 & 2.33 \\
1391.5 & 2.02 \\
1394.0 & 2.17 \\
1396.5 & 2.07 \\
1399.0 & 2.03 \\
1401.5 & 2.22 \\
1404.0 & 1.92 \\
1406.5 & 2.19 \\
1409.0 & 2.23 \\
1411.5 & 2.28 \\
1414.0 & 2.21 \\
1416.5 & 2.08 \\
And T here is 2.60 min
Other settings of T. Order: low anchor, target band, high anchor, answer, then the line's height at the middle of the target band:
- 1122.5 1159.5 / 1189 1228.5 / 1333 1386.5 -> -3.06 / 1.98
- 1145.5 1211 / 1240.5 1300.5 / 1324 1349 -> -3.97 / 2.11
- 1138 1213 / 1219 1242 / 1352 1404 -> 7.36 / 2.1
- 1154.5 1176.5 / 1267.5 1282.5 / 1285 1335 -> -2.70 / 2.24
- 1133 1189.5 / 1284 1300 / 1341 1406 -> -2.69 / 2.02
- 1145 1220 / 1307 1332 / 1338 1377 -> -3.40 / 1.97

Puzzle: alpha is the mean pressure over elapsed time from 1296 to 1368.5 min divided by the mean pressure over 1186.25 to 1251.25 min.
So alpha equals 1.16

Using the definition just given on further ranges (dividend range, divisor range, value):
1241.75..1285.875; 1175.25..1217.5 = 1.02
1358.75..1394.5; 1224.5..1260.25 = 1.29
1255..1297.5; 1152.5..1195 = 1.19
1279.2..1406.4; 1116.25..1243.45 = 1.09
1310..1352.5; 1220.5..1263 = 1.31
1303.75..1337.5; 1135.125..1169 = 1.10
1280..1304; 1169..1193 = 1.13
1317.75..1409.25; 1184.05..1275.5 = 1.02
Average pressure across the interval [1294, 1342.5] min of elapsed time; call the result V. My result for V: 2.24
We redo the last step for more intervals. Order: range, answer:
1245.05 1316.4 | 2.33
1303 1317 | 2.29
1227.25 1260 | 1.51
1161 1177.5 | 2.09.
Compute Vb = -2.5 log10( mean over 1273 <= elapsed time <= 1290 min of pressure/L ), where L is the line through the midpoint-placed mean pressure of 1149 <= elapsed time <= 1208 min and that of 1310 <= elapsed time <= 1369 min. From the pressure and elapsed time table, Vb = -0.21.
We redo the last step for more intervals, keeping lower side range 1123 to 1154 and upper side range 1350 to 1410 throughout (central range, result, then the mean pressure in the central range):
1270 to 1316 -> -0.21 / 2.42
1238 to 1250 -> 0.47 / 1.3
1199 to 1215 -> -0.16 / 2.29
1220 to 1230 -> 0.15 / 1.72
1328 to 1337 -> -0.09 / 2.17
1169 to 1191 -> -0.08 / 2.13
